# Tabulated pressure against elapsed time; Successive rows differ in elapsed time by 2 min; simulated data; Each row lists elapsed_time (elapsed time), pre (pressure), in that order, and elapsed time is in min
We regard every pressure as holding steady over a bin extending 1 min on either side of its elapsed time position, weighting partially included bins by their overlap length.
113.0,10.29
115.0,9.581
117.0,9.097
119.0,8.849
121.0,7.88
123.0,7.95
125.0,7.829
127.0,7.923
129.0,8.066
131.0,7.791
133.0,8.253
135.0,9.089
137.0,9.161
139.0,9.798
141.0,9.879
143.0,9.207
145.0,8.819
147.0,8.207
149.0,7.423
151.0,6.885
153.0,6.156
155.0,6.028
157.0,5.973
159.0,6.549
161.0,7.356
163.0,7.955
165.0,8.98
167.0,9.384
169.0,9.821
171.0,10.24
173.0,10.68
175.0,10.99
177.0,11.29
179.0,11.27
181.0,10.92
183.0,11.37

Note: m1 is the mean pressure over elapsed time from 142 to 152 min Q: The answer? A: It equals 8.11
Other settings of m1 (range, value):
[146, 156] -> 6.94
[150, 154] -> 6.52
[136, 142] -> 9.61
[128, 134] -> 8.04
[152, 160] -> 6.18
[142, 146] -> 9.01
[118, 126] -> 8.13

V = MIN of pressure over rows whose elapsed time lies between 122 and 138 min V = 7.791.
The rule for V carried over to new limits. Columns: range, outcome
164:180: 8.98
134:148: 8.207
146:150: 7.423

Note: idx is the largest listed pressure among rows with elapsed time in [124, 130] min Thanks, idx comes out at 8.066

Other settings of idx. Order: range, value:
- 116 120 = 9.097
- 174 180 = 11.29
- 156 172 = 10.24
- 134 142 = 9.879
